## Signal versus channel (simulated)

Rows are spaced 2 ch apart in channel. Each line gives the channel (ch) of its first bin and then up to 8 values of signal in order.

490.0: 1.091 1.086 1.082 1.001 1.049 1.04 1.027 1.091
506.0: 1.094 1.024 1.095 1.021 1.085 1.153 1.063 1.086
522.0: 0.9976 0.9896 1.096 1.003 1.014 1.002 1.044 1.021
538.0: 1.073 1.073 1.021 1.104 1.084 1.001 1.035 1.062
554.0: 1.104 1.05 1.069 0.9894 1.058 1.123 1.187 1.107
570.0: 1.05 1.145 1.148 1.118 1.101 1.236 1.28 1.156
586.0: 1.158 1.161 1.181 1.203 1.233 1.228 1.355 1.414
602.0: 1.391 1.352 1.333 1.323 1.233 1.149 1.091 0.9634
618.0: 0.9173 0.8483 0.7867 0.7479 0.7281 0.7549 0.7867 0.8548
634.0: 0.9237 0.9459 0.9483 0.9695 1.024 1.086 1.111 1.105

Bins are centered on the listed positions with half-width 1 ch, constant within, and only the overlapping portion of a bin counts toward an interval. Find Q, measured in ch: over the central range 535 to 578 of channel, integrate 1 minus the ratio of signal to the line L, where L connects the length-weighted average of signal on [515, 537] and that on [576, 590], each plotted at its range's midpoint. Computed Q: 1.4 ch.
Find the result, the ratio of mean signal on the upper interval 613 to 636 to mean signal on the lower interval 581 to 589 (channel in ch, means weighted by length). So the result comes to 0.72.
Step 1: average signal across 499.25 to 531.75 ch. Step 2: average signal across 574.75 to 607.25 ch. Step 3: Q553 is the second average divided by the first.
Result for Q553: 1.18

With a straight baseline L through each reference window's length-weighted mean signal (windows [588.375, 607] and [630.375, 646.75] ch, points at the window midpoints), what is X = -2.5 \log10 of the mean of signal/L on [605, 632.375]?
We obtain 0.18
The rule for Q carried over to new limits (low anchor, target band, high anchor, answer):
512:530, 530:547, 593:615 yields 0.8 ch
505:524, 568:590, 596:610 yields 2.0 ch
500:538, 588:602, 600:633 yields -3.2 ch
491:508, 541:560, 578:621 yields 1.2 ch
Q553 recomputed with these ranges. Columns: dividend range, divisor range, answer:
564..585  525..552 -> 1.10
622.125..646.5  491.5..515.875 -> 0.85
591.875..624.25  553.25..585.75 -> 1.03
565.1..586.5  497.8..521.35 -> 1.08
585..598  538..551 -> 1.14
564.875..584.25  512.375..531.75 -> 1.10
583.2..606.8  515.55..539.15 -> 1.21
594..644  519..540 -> 1.01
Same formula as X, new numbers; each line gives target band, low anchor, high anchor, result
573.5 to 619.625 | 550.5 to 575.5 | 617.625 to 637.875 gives -0.25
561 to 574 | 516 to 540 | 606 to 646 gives -0.11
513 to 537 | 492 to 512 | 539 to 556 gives 0.01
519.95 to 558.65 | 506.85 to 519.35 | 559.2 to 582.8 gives 0.05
